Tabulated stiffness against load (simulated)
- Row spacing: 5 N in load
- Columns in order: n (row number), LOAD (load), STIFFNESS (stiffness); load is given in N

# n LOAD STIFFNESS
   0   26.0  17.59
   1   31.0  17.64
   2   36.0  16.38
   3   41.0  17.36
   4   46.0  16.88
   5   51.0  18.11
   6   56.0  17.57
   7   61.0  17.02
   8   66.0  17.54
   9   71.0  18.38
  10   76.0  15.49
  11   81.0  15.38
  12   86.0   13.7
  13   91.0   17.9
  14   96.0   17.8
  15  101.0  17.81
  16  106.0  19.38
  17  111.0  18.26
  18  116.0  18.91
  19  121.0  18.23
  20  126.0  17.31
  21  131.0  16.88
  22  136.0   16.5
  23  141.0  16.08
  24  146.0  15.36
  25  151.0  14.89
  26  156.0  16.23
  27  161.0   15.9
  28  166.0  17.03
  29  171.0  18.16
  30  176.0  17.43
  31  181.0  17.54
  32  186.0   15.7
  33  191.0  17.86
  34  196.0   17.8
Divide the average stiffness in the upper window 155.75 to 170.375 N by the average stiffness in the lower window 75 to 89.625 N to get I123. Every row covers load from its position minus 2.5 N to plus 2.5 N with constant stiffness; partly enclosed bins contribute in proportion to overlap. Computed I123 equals 1.1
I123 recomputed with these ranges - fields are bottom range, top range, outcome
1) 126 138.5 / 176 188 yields 1.00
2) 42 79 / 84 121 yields 1.03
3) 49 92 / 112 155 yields 1.00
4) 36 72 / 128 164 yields 0.92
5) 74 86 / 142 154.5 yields 1.02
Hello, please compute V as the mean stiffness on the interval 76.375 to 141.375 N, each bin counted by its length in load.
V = 17.2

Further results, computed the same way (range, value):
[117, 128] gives 17.9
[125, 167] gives 16.2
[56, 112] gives 17.1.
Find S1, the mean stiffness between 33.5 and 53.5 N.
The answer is 17.2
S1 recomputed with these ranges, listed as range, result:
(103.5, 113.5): 18.8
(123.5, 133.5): 17.1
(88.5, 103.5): 17.8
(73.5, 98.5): 16.1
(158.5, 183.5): 17.2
